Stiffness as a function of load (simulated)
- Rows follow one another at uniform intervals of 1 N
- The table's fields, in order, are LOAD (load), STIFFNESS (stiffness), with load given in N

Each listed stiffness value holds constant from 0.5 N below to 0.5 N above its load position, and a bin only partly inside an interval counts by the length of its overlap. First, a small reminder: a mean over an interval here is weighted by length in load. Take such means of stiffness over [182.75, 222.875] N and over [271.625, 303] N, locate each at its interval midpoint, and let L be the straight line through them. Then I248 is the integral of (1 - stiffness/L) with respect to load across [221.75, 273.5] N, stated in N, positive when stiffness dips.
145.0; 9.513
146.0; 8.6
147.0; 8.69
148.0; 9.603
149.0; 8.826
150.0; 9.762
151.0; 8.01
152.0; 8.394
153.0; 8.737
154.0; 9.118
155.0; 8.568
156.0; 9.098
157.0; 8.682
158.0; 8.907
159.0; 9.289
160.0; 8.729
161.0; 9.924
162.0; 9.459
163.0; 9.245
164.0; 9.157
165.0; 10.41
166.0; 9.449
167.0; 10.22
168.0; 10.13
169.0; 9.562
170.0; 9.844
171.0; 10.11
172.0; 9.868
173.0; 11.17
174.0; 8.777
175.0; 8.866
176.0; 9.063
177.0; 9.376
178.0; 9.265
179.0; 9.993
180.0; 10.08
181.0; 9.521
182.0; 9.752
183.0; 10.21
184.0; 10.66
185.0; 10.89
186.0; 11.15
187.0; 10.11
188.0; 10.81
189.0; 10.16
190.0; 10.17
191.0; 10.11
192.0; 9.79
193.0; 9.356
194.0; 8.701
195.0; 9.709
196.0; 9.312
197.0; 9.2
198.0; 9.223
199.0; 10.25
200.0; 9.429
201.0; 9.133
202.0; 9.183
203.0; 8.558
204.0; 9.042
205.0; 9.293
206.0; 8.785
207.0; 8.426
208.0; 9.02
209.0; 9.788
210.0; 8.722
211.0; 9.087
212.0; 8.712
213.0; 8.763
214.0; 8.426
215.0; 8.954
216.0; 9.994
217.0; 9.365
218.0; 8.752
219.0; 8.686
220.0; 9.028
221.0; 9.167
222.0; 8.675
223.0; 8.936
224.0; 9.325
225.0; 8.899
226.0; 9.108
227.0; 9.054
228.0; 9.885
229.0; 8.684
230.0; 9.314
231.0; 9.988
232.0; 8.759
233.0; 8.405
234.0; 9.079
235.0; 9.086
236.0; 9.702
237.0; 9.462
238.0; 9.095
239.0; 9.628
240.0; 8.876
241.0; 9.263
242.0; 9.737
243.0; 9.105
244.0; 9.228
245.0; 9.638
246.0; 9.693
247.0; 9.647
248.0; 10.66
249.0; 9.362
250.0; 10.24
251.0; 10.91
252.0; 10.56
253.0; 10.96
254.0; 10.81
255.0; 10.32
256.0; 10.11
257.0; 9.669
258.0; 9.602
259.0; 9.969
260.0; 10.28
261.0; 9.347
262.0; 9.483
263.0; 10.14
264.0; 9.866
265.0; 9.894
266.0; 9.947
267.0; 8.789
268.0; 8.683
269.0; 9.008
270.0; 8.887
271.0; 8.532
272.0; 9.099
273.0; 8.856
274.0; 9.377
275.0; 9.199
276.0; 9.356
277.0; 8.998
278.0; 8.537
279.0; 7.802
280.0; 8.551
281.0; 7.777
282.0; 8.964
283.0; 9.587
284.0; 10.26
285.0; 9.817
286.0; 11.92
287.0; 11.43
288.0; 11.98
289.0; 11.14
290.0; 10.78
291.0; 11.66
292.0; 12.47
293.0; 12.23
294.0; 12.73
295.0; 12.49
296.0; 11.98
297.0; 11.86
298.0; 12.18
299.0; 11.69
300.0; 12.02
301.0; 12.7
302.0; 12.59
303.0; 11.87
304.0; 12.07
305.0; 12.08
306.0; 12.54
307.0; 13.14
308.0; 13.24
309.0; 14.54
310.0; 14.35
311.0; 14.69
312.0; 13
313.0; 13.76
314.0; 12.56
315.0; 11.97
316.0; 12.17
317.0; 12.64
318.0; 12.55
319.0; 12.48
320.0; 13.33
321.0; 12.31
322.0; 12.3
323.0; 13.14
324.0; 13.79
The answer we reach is 2.9 N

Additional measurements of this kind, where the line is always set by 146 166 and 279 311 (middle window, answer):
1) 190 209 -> 1.2 N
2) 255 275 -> 3.0 N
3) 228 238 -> 1.3 N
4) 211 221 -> 1.2 N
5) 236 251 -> 1.6 N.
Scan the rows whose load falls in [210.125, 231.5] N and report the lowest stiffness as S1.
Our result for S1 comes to 8.426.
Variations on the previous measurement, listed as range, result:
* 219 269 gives 8.405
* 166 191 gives 8.777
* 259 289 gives 7.777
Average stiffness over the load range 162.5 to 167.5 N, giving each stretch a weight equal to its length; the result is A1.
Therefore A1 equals 9.7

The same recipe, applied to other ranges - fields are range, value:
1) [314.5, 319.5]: 12.4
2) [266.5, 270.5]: 8.84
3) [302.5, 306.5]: 12.1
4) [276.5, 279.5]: 8.45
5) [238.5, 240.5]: 9.25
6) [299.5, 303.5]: 12.3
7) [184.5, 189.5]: 10.6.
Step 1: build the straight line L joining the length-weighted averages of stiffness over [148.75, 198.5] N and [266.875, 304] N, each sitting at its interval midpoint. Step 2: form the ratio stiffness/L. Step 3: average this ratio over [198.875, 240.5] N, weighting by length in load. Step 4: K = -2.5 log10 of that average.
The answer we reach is 0.10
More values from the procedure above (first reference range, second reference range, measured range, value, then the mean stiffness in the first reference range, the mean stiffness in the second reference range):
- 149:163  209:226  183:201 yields -0.11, 8.98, 9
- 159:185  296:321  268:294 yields 0.22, 9.73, 12.7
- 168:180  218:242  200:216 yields 0.04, 9.67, 9.14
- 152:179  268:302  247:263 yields 0.00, 9.42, 10.4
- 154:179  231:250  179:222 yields 0.00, 9.47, 9.4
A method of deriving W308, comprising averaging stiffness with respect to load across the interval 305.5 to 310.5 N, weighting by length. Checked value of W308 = 13.6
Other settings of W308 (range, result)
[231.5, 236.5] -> 9.01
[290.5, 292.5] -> 12.1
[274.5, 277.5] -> 9.18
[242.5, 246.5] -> 9.42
